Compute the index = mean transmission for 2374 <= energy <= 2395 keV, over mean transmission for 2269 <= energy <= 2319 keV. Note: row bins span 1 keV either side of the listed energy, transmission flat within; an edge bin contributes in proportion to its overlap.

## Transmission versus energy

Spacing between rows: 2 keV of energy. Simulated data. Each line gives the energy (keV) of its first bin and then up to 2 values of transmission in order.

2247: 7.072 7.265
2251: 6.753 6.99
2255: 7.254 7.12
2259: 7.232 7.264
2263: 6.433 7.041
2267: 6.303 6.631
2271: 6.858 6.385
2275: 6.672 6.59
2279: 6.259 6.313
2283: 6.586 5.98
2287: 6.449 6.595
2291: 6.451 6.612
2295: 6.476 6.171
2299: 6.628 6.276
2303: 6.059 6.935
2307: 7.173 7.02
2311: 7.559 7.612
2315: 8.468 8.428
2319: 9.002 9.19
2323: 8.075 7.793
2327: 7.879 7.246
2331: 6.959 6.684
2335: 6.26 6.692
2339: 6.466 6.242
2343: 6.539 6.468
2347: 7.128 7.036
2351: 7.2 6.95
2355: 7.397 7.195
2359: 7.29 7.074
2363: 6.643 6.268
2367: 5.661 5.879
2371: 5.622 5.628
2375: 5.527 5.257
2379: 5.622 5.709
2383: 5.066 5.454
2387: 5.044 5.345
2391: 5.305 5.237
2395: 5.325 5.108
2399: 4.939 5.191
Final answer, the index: 0.8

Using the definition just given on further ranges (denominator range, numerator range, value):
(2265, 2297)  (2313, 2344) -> 1.15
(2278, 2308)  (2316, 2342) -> 1.15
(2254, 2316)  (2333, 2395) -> 0.91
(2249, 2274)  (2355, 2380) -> 0.90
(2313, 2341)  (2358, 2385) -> 0.78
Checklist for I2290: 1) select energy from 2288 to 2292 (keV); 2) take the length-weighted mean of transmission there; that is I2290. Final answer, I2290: 6.52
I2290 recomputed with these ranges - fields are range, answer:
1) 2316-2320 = 8.71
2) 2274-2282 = 6.46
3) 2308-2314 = 7.4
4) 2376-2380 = 5.44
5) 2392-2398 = 5.22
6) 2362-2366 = 6.46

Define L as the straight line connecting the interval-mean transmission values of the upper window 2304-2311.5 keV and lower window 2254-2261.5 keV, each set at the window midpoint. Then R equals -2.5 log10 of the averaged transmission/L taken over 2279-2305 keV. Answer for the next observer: 0.12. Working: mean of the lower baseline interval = 7.21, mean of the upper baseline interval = 7.15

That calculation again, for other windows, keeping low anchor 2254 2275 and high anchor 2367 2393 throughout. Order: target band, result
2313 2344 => -0.22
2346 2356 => -0.23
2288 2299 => 0.00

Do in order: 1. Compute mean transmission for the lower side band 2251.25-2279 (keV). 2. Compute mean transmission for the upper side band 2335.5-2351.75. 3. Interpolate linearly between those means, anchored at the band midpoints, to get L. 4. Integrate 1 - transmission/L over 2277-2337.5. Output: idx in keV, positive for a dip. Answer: -2.8 keV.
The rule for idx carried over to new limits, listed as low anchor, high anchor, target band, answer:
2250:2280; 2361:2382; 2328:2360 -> -4.1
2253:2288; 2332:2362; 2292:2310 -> 0.4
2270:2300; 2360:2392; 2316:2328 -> -4.4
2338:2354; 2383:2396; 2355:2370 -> -1.0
